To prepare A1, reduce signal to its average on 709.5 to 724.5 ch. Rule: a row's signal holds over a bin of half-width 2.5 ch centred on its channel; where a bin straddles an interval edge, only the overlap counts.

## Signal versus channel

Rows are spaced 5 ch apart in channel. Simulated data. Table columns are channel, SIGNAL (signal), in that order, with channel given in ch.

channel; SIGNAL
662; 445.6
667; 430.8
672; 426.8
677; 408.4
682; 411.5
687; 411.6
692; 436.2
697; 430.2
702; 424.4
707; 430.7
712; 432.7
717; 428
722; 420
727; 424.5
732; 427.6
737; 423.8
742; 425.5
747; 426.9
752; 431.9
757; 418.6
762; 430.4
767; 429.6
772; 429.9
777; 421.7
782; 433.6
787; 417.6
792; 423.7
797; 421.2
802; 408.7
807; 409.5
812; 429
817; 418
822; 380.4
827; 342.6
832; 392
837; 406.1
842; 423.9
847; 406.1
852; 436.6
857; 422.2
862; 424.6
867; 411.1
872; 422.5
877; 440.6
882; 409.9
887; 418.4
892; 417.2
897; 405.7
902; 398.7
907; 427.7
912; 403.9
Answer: 427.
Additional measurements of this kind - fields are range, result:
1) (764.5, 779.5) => 427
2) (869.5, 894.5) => 422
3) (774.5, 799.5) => 424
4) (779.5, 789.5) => 426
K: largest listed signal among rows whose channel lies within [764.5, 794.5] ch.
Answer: 433.6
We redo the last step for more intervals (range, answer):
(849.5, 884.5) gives 440.6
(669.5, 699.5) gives 436.2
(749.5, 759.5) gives 431.9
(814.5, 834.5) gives 418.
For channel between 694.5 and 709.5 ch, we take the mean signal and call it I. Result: 428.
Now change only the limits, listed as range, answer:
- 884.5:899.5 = 414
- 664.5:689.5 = 418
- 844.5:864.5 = 422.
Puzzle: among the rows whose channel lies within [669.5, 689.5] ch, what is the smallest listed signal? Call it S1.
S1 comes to 408.4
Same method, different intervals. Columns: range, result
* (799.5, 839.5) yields 342.6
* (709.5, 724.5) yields 420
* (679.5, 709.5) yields 411.5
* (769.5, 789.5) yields 417.6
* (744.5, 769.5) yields 418.6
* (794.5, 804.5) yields 408.7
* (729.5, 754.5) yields 423.8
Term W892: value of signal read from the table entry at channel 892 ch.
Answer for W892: 417.2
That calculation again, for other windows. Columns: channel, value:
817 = 418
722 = 420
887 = 418.4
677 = 408.4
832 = 392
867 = 411.1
